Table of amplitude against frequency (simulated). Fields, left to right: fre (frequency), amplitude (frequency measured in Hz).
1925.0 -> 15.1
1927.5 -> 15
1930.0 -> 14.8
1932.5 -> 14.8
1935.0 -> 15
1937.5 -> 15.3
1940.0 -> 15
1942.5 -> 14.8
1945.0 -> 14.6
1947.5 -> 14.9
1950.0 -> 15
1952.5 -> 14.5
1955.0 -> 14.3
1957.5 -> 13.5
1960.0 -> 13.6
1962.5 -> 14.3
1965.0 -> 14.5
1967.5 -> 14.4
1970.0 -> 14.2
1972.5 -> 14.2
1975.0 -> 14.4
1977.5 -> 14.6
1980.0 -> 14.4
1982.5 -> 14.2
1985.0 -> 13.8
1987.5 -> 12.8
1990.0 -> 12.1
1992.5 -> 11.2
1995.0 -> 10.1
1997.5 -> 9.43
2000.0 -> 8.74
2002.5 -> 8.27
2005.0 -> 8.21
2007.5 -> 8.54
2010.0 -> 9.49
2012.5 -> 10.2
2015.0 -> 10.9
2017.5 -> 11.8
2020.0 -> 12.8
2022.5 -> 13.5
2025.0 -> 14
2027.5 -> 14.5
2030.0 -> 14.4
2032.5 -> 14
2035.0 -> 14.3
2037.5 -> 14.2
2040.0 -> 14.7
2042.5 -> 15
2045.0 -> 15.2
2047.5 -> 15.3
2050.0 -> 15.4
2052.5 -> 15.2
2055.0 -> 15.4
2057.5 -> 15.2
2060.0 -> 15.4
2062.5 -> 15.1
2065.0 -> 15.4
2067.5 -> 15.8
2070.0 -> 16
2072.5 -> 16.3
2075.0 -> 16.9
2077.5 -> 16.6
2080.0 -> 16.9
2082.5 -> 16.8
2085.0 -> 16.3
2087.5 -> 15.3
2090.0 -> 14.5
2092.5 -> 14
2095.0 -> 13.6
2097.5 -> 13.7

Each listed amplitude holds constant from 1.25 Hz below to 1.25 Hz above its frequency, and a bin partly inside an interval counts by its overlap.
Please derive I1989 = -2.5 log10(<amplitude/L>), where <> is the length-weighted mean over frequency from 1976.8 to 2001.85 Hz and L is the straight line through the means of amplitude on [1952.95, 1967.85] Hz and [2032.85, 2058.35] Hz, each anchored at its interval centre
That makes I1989 0.20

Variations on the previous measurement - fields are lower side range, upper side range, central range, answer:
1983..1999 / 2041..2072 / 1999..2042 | 0.12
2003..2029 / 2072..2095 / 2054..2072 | -0.08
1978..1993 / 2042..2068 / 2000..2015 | 0.46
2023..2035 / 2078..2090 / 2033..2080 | -0.02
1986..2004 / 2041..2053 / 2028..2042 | -0.02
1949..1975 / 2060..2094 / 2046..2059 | 0.01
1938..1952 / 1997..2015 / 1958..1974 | -0.11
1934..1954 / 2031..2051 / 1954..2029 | 0.20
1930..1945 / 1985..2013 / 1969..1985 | -0.21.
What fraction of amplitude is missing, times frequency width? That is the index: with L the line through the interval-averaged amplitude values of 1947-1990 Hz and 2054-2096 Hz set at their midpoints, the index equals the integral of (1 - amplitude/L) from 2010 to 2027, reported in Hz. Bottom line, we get 3.1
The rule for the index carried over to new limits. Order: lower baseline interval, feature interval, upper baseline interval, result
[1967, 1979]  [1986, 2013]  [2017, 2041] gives 8.01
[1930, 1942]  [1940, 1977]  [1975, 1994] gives -0.48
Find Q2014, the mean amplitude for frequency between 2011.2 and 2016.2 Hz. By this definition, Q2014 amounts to 10.5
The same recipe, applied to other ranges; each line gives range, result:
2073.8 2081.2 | 16.8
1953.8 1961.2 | 13.8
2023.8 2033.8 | 14.2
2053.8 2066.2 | 15.3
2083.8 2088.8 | 15.8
